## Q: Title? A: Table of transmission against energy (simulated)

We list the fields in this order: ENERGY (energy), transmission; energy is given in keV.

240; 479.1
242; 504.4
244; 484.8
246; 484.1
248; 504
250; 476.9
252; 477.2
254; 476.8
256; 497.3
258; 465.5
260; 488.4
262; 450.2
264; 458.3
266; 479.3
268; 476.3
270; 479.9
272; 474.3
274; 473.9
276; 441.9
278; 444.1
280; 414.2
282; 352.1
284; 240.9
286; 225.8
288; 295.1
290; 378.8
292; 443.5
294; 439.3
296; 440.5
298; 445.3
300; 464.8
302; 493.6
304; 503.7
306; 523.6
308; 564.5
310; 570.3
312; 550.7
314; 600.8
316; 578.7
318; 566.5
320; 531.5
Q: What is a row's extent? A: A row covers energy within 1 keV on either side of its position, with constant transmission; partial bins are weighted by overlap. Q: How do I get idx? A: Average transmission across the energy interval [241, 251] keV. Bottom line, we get 491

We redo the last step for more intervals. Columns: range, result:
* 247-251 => 490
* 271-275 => 474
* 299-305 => 487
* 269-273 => 477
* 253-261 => 482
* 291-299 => 442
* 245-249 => 494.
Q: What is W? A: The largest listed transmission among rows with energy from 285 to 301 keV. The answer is 464.8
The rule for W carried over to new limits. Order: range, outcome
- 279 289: 414.2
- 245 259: 504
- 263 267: 479.3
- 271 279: 474.3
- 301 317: 600.8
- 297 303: 493.6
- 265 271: 479.9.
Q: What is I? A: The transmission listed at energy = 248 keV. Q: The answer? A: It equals 504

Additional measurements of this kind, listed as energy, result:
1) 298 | 445.3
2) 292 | 443.5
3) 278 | 444.1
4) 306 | 523.6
